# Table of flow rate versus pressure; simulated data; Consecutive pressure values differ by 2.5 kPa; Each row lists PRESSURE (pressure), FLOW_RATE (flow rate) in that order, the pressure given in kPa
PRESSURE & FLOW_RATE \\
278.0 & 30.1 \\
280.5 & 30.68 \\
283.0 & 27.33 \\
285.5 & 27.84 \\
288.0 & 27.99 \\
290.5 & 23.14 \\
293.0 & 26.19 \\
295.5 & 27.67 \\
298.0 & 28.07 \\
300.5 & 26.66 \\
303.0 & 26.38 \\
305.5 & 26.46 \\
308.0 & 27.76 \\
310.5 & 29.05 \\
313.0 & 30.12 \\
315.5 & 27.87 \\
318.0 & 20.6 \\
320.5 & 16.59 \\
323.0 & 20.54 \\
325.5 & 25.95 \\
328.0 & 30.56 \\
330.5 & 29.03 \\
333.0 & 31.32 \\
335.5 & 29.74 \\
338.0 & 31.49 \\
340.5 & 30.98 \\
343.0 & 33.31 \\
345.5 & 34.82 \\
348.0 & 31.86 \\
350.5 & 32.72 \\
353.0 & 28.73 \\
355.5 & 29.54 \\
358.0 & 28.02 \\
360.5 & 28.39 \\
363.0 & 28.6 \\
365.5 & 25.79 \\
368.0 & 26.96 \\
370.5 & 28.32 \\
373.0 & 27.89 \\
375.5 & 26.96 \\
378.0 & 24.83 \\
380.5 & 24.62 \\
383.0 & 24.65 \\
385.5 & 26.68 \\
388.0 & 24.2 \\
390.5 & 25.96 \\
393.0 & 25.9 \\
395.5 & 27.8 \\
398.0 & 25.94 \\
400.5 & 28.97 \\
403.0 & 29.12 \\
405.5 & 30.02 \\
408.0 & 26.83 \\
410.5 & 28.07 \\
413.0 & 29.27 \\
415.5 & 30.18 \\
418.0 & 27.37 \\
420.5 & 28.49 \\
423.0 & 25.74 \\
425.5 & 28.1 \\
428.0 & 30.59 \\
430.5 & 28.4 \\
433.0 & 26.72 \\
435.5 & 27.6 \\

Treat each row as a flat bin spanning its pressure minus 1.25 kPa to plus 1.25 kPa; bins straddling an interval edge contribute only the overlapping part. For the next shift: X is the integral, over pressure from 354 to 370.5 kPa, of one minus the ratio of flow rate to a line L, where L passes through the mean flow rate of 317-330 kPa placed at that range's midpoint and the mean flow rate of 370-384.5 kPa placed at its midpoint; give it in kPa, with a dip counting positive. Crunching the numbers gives -1.7 kPa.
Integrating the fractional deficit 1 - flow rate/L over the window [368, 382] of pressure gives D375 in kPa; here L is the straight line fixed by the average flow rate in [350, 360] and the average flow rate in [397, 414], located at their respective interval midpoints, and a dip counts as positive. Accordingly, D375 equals 1.2 kPa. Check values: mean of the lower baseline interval 29.4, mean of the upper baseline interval 28.3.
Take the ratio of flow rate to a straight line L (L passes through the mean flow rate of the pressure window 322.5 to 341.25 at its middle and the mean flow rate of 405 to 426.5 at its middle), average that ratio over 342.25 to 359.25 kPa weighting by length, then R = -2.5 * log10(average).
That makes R -0.09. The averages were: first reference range 29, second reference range 28.2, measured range 31.2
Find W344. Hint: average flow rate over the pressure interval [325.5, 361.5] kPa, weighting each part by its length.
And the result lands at 30.6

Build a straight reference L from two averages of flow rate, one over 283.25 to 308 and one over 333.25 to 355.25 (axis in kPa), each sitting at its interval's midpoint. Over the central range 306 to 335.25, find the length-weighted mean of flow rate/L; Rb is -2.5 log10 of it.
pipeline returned 0.11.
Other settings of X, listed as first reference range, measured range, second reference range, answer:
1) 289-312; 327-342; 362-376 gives -1.9 kPa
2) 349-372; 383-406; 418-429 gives 1.1 kPa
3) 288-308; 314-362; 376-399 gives -4.4 kPa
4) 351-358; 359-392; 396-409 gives 2.7 kPa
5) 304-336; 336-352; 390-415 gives -3.2 kPa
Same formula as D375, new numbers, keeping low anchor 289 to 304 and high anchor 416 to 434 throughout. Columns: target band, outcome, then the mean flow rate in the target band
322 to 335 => -0.46 kPa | 27.7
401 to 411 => -0.29 kPa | 28.6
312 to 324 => 1.62 kPa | 23.1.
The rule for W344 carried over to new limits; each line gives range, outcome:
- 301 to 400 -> 27.6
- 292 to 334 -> 26.5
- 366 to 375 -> 27.5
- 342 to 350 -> 33.3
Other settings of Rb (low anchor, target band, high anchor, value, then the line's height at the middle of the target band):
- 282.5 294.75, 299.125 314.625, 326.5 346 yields 0.02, 28.3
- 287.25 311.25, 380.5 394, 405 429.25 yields 0.11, 28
